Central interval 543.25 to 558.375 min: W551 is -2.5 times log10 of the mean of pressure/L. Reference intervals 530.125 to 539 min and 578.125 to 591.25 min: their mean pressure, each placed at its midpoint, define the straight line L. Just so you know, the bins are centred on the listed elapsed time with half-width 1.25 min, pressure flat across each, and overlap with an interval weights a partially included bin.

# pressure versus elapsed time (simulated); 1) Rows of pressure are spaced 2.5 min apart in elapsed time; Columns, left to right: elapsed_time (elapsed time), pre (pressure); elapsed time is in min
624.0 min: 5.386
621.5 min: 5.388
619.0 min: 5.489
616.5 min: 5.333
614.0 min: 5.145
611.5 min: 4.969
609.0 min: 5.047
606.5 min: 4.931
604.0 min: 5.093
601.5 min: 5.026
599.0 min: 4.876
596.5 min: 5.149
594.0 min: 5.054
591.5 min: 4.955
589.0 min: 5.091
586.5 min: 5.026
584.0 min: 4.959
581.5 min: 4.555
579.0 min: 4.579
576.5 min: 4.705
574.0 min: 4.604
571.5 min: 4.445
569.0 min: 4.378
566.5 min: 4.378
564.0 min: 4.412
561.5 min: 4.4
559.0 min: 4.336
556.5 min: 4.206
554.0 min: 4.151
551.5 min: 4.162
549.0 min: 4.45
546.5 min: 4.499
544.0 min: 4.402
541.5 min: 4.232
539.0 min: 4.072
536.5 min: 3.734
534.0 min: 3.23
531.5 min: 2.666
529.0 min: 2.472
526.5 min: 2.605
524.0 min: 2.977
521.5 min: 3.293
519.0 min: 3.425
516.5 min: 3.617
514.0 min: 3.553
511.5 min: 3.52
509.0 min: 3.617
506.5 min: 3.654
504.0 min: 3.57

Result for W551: -0.13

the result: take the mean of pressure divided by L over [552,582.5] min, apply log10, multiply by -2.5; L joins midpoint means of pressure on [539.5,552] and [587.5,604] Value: 0.05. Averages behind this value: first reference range 4.34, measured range 4.42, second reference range 5.03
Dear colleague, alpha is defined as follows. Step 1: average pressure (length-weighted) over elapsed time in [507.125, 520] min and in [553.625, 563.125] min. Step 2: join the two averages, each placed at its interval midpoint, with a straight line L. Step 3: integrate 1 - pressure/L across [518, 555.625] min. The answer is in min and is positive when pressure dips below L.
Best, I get 3.07 min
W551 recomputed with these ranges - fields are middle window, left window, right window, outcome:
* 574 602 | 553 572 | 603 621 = -0.03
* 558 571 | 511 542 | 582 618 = -0.05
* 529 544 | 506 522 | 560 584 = 0.11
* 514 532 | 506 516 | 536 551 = 0.24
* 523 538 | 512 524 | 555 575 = 0.24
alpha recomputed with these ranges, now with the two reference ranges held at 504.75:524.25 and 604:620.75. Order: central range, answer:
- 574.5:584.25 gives -0.16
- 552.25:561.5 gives -0.09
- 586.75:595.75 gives -0.46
